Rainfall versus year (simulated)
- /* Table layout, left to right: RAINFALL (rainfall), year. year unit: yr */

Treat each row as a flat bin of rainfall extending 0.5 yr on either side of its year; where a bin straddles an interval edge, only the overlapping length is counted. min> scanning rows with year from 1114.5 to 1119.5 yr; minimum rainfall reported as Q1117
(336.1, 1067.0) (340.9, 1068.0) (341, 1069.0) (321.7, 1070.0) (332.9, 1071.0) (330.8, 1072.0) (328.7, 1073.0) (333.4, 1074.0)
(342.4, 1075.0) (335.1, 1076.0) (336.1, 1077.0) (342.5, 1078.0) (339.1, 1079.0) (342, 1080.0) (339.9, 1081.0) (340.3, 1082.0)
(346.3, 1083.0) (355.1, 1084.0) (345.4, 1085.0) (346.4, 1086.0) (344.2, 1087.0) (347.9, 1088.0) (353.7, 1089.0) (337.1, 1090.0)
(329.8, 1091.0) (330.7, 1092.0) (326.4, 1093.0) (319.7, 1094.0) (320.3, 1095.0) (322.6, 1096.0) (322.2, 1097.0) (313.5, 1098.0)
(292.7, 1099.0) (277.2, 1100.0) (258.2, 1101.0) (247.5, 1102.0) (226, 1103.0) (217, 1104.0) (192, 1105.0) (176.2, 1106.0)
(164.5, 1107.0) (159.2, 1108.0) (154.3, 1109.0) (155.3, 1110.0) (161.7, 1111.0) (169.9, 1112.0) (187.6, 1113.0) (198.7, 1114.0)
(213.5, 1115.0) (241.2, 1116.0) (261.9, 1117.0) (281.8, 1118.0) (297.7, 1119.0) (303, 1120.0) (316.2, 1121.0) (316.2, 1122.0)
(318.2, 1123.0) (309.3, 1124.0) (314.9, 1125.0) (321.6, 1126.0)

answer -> 213.5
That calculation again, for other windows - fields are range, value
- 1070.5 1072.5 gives 330.8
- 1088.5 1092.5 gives 329.8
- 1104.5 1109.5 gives 154.3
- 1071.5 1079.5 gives 328.7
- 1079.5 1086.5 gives 339.9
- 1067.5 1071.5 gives 321.7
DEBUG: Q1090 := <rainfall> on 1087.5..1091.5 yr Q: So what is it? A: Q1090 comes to 342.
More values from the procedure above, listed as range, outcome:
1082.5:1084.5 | 351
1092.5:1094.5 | 323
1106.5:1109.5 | 159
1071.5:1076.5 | 334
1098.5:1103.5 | 260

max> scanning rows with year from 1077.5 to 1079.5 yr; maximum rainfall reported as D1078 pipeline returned 342.5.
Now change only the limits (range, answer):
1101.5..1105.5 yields 247.5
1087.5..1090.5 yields 353.7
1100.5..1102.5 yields 258.2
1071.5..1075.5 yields 342.4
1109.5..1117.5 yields 261.9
